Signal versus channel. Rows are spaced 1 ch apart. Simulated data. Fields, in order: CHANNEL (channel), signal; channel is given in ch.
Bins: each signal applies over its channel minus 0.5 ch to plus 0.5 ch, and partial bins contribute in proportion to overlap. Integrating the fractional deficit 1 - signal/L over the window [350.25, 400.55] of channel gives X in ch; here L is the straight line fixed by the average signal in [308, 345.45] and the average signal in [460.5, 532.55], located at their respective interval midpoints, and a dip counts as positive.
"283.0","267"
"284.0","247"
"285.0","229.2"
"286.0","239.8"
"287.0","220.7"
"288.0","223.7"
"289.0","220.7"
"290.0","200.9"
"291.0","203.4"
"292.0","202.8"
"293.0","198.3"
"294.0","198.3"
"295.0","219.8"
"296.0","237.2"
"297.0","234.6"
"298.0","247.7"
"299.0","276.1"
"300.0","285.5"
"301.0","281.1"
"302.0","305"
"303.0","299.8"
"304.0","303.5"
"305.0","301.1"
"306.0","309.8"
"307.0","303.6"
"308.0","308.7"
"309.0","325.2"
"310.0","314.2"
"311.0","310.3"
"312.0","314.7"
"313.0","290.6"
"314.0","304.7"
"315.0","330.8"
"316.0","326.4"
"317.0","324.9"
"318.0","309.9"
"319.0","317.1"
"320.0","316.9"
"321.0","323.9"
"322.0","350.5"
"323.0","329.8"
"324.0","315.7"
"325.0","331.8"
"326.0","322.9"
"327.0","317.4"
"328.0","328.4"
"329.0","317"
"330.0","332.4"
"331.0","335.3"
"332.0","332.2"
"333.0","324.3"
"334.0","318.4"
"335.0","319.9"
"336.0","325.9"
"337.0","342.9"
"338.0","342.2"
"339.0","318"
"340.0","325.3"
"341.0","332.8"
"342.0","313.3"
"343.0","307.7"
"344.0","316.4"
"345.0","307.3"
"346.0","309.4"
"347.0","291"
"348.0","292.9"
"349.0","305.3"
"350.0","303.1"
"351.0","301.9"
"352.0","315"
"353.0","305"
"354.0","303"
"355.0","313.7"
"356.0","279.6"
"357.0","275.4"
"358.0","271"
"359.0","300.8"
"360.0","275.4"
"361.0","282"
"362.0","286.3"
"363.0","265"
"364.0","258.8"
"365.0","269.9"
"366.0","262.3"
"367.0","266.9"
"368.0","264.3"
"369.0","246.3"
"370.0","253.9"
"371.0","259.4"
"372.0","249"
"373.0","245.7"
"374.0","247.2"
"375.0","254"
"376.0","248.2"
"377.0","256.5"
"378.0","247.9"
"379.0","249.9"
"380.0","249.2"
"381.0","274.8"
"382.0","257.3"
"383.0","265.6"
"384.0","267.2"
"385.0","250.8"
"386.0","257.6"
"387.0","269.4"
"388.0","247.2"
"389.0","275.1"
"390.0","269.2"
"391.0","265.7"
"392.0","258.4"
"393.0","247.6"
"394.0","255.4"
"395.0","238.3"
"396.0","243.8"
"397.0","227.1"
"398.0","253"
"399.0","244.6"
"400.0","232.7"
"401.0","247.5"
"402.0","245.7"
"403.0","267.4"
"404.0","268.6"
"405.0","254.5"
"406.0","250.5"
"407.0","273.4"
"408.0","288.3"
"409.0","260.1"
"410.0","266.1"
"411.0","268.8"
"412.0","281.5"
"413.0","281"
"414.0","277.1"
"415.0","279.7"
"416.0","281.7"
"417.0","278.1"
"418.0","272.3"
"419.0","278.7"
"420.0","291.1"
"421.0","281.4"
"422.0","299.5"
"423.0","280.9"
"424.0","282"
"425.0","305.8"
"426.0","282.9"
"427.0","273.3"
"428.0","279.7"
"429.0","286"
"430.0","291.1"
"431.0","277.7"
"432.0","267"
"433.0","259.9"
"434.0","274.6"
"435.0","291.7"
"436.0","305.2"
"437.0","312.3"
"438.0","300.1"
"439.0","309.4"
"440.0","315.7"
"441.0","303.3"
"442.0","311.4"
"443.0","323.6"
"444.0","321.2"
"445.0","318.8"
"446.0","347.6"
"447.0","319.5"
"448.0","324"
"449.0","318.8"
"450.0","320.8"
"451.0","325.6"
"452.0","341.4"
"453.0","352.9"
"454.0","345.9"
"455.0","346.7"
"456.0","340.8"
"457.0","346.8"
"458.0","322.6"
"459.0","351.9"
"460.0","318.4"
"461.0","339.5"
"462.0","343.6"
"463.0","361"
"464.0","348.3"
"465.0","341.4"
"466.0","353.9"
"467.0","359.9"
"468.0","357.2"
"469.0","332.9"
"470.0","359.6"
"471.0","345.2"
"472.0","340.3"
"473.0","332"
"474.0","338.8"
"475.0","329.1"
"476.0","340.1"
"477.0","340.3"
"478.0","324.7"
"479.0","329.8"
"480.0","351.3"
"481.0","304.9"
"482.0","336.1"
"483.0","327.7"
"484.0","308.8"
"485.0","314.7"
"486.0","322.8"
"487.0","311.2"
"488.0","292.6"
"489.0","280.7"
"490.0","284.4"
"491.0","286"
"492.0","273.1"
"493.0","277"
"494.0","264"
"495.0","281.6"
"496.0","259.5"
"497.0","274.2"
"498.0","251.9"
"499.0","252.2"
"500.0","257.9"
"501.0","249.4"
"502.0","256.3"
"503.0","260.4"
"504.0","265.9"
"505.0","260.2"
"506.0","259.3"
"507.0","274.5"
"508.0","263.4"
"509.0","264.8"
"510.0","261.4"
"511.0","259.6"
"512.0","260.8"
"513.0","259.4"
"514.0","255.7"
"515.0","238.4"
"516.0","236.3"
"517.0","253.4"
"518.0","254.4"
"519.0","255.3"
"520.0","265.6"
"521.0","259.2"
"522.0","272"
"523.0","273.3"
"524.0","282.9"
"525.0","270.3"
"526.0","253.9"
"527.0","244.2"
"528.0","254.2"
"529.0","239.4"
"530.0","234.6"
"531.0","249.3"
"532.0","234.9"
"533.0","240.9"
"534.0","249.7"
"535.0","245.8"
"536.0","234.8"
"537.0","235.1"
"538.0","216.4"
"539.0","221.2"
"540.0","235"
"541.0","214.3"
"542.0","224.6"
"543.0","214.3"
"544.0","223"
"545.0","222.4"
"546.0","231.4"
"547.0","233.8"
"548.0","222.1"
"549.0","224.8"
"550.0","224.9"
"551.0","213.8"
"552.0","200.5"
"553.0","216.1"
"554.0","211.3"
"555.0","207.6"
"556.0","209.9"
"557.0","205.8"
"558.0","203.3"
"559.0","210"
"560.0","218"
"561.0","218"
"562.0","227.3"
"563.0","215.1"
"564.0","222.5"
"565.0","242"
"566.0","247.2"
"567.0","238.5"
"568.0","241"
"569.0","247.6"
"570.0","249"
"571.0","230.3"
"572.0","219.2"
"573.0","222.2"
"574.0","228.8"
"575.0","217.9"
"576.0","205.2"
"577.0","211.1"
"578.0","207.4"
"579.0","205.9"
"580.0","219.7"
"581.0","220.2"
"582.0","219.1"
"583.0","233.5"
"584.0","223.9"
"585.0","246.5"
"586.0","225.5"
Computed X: 7.8 ch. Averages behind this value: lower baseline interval 322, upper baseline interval 290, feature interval 264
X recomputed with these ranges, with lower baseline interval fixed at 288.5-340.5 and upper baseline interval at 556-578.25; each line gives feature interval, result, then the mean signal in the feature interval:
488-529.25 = -3.7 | 263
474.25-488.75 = -4.3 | 323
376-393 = 1.1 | 259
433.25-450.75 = -3.5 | 312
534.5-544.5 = 0.2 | 226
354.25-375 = 1.1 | 269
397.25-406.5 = 0.7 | 251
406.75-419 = -0.3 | 276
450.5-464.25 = -4.6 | 342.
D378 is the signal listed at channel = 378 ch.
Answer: 247.9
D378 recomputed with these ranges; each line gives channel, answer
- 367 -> 266.9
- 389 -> 275.1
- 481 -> 304.9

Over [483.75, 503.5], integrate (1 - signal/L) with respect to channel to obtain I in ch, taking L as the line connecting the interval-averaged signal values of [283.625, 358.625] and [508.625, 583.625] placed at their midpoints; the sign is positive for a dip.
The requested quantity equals -2.4 ch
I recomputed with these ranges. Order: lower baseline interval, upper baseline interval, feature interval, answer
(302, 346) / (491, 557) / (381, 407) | 3.4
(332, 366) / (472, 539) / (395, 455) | 0.2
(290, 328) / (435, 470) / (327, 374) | 0.8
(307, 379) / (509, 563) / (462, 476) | -4.7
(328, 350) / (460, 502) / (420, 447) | 1.6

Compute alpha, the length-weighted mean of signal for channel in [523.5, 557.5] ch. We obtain 231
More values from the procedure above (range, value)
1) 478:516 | 279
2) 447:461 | 335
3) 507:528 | 259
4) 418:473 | 317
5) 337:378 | 286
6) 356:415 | 261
